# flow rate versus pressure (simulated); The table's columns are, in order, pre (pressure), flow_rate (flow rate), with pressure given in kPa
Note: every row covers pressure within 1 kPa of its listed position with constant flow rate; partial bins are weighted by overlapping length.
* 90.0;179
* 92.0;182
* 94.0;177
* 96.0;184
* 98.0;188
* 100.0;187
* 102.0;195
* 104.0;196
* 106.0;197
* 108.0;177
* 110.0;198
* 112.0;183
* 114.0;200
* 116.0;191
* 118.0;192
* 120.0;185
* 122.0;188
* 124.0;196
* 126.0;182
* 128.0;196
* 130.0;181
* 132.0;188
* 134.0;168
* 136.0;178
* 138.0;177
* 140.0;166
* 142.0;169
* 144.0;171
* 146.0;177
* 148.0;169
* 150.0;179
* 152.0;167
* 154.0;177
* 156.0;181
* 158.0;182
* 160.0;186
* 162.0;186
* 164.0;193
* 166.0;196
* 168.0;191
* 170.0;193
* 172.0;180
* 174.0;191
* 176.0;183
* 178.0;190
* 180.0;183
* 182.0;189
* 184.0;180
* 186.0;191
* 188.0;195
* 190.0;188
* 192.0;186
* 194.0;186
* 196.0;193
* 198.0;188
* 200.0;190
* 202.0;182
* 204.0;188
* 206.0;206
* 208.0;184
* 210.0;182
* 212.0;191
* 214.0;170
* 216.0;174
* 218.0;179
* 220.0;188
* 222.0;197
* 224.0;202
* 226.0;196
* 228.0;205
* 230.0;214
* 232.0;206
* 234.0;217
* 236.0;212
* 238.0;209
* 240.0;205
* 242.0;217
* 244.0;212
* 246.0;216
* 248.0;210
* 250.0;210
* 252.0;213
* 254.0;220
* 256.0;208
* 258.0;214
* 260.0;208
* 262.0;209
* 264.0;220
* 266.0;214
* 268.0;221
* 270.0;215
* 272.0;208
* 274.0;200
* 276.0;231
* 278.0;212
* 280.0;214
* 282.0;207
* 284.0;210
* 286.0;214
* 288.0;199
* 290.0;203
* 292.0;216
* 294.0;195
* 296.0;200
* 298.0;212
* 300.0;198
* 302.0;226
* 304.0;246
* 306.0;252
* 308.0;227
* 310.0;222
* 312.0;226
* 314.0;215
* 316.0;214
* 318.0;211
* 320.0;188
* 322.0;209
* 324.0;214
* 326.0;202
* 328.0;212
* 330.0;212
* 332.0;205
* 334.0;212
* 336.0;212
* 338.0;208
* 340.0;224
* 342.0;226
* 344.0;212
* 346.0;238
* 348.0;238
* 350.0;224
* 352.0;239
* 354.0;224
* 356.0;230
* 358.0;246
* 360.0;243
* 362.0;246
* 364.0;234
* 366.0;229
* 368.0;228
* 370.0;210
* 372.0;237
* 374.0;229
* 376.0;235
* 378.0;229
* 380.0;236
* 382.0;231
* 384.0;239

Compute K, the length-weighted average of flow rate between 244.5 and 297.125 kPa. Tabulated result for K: 211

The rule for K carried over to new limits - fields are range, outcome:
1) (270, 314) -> 215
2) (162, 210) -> 189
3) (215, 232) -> 195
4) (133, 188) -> 181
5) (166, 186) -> 187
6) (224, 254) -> 210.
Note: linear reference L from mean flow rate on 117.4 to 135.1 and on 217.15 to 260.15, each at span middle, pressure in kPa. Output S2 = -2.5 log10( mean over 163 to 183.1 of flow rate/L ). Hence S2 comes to 0.03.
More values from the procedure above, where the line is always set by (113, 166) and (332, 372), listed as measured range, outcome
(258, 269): -0.031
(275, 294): 0.010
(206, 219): 0.089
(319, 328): 0.087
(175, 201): 0.026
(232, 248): -0.045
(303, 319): -0.040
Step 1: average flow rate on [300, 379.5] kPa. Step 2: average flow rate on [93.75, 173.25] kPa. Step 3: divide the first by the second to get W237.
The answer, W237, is 1.2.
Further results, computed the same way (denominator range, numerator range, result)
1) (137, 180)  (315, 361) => 1.21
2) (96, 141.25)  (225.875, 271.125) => 1.14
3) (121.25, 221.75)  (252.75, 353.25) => 1.17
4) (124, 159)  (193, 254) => 1.12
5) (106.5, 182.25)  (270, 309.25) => 1.17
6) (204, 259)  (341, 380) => 1.15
